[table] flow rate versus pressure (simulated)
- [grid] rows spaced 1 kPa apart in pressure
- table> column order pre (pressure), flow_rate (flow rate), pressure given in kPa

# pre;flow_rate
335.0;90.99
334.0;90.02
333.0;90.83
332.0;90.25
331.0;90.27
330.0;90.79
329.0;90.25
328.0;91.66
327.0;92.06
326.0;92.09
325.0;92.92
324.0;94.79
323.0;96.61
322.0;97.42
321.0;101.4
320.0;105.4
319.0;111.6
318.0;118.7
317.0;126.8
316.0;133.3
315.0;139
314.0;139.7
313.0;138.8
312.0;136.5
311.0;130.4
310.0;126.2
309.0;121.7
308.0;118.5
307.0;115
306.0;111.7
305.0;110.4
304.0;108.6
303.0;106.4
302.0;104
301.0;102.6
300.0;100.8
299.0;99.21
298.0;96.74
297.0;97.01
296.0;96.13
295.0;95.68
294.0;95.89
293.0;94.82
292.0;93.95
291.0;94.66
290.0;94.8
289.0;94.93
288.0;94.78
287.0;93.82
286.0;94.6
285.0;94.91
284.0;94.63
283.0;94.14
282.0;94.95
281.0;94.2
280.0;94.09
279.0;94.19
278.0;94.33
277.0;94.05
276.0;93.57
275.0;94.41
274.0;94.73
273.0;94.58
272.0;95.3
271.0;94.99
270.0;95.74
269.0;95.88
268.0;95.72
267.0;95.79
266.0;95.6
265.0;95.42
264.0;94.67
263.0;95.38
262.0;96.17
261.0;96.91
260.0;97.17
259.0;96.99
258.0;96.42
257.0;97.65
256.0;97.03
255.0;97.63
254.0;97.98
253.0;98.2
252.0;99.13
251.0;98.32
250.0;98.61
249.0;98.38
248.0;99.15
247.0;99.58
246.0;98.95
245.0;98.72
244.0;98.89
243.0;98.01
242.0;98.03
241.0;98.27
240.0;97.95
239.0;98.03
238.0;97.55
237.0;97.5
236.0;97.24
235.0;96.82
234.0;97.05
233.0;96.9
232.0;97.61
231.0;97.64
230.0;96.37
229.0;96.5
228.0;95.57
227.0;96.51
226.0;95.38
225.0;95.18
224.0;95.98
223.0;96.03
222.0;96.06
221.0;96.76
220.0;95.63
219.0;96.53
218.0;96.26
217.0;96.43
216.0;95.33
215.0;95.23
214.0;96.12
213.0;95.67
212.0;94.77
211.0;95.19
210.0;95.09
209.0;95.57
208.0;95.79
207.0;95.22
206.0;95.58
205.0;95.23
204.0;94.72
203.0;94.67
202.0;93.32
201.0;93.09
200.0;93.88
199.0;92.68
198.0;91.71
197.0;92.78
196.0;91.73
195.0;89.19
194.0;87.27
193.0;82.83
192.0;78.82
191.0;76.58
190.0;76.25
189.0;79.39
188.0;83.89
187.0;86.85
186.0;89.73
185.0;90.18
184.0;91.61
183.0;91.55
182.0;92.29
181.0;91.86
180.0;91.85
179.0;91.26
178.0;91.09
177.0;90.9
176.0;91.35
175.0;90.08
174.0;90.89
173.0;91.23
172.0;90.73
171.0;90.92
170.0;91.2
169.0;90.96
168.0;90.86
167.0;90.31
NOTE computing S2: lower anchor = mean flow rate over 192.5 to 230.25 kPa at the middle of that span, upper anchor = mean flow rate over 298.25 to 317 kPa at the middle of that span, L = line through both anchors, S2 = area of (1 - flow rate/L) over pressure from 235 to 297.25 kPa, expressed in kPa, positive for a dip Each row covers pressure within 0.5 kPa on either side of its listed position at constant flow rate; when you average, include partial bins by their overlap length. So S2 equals 6.8 kPa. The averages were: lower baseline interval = 94.4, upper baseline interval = 119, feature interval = 96.2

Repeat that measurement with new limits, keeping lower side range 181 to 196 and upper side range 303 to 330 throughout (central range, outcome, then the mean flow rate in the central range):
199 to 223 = -1.2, 95.3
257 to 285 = 2.1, 95.2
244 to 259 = 0.1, 98.2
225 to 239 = -0.3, 96.8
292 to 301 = 0.9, 97.2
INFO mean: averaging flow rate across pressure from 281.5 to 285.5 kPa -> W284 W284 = 94.7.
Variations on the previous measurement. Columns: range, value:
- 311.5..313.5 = 138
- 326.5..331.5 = 91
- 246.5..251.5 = 98.8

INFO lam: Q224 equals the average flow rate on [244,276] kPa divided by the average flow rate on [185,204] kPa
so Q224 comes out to 1.10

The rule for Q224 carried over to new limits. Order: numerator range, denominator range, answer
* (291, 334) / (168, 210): 1.18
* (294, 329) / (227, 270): 1.13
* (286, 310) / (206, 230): 1.07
